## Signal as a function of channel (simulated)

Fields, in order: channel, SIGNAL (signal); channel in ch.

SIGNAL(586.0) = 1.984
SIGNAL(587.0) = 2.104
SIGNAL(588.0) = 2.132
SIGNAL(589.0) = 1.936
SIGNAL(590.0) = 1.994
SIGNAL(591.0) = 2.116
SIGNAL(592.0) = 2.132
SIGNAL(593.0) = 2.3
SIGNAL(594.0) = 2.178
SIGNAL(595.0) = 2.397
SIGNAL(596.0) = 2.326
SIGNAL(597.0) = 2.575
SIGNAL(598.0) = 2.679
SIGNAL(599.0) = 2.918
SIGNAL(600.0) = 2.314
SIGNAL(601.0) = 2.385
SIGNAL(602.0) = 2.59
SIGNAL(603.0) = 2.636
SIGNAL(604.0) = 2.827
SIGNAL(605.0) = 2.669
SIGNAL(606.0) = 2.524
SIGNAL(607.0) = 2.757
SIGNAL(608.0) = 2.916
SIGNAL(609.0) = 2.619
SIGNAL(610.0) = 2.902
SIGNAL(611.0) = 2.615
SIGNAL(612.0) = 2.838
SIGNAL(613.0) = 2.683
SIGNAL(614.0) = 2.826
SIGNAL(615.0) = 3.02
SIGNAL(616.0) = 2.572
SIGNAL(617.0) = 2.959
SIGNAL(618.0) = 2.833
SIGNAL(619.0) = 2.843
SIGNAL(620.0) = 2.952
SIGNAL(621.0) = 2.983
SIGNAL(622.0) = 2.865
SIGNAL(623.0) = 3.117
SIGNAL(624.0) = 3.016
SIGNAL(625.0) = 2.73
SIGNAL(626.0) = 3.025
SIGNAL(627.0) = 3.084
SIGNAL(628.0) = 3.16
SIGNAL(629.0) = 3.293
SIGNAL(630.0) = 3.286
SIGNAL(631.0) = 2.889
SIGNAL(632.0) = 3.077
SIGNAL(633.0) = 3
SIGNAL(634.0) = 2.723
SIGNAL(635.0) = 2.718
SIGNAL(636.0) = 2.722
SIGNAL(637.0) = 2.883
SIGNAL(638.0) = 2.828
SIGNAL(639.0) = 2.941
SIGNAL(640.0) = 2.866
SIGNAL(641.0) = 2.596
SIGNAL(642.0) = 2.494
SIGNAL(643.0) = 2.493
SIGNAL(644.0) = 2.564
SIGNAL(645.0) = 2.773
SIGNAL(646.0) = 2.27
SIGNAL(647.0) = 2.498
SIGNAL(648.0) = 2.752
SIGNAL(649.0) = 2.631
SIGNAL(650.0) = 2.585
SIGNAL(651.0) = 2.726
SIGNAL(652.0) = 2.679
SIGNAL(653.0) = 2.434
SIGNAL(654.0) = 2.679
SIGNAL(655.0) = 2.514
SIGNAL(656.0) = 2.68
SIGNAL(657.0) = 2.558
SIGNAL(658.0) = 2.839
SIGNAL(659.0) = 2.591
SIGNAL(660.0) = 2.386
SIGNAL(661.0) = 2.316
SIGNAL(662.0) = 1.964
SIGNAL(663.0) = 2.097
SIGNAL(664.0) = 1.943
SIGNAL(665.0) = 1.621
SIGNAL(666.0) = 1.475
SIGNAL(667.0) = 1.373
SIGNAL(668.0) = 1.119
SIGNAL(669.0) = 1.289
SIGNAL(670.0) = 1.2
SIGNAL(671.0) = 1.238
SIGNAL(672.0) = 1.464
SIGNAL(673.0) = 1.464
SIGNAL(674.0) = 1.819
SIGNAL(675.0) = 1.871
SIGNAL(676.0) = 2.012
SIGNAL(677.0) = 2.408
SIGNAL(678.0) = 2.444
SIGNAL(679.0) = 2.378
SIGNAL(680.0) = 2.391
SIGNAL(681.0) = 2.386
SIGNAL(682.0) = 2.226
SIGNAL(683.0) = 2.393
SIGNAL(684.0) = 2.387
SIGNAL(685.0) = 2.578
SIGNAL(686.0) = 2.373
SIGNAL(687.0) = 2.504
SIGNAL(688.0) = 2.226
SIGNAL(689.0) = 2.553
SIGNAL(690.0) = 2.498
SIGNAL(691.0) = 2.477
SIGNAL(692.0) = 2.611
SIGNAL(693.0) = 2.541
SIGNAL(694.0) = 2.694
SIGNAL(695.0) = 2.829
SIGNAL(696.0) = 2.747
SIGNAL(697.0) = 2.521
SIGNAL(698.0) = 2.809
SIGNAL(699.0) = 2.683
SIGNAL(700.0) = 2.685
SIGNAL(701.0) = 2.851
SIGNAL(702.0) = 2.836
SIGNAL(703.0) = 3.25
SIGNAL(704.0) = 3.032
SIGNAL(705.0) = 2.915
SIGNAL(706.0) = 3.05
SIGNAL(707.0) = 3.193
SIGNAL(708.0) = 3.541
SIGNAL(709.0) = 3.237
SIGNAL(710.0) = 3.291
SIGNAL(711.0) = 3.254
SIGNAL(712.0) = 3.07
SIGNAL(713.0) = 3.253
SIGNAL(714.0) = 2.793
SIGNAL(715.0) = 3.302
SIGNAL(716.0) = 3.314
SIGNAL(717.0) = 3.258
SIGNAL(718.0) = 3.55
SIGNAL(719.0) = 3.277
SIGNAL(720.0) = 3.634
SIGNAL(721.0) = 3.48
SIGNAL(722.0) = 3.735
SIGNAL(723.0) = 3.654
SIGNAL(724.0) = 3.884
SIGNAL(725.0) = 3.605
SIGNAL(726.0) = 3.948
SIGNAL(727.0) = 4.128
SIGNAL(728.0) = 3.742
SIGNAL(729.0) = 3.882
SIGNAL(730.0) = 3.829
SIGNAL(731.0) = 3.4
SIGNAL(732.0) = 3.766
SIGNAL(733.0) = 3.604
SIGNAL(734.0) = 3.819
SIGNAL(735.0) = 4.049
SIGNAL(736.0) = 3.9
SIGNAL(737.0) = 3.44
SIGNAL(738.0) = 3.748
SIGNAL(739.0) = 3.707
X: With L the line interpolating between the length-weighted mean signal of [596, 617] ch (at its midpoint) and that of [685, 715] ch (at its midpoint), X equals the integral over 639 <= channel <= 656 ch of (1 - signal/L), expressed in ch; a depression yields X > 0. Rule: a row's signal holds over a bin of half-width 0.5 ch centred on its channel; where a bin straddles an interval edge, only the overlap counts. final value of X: 0.9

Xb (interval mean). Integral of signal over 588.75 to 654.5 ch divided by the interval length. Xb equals 2.7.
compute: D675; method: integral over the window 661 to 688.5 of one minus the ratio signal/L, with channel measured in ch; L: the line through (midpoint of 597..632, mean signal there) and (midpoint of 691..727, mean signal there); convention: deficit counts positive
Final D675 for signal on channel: 9.8 ch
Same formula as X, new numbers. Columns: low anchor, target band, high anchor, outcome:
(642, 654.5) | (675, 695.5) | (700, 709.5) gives 3.4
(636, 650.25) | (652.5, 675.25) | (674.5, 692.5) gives 5.1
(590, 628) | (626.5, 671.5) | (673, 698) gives 1.5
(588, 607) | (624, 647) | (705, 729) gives -0.8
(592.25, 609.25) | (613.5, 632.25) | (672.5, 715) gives -2.9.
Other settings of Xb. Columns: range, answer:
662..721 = 2.52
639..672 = 2.26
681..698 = 2.52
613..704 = 2.52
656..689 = 2.06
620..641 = 2.95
